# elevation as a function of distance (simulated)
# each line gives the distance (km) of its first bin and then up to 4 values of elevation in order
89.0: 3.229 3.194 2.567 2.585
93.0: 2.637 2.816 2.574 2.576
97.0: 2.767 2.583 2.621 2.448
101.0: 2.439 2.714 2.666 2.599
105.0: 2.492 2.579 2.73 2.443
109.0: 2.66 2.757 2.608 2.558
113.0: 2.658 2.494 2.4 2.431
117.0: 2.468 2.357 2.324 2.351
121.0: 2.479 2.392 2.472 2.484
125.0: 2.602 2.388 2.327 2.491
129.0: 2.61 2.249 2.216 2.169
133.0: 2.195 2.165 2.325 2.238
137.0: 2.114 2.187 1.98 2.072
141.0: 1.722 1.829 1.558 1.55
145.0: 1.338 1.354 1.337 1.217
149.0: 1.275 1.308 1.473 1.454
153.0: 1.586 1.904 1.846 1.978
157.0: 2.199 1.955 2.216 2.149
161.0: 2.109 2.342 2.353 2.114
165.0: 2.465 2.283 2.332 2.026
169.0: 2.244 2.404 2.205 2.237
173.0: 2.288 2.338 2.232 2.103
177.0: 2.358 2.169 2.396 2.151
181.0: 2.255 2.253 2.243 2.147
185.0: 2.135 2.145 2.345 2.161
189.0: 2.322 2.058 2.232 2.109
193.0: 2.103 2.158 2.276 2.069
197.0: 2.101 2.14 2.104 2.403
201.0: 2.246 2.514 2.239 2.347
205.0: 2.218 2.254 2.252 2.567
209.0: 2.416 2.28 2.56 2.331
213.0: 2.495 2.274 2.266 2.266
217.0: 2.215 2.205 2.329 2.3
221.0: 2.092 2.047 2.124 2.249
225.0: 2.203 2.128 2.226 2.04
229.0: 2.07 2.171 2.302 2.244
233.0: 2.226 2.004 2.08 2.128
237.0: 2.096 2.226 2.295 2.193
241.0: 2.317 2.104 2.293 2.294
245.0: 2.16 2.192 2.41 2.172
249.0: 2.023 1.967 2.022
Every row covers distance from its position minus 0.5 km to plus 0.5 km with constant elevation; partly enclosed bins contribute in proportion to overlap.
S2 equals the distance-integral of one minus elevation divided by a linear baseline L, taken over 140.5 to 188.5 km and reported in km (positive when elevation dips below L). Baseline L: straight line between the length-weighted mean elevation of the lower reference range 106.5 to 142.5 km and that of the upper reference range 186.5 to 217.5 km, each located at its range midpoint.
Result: 6.4 km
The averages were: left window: 2.36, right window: 2.27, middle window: 2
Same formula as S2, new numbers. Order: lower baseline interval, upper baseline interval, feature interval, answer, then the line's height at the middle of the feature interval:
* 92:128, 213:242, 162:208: 1.6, 2.32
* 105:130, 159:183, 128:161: 6.9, 2.37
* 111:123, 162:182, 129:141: 1.1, 2.39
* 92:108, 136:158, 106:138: -3.6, 2.18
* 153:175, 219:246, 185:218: -1.3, 2.18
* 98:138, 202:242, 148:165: 3.5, 2.37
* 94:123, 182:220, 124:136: 0.7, 2.48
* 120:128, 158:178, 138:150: 3.9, 2.35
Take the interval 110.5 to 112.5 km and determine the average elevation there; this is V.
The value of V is 2.58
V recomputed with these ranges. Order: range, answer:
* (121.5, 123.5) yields 2.43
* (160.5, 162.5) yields 2.23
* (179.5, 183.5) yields 2.23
